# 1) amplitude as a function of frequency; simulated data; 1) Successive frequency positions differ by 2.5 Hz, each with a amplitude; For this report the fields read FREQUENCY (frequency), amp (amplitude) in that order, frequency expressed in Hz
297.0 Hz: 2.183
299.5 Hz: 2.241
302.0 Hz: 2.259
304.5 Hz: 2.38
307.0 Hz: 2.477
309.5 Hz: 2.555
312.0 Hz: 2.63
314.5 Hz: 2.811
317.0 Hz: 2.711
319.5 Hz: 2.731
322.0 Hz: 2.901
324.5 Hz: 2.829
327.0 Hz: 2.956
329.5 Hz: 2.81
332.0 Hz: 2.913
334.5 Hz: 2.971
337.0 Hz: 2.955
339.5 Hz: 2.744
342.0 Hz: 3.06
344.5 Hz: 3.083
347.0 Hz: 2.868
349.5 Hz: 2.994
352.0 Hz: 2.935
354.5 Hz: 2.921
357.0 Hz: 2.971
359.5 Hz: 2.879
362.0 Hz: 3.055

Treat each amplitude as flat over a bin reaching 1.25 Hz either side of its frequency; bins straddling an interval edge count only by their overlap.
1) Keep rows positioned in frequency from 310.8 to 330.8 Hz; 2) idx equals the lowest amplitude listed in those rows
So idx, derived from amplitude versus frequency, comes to 2.63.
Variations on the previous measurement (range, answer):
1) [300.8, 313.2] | 2.259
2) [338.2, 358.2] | 2.744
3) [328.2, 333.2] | 2.81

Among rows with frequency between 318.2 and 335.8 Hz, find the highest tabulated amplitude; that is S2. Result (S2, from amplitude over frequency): 2.971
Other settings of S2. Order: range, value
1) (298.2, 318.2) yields 2.811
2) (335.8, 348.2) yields 3.083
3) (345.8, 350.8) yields 2.994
